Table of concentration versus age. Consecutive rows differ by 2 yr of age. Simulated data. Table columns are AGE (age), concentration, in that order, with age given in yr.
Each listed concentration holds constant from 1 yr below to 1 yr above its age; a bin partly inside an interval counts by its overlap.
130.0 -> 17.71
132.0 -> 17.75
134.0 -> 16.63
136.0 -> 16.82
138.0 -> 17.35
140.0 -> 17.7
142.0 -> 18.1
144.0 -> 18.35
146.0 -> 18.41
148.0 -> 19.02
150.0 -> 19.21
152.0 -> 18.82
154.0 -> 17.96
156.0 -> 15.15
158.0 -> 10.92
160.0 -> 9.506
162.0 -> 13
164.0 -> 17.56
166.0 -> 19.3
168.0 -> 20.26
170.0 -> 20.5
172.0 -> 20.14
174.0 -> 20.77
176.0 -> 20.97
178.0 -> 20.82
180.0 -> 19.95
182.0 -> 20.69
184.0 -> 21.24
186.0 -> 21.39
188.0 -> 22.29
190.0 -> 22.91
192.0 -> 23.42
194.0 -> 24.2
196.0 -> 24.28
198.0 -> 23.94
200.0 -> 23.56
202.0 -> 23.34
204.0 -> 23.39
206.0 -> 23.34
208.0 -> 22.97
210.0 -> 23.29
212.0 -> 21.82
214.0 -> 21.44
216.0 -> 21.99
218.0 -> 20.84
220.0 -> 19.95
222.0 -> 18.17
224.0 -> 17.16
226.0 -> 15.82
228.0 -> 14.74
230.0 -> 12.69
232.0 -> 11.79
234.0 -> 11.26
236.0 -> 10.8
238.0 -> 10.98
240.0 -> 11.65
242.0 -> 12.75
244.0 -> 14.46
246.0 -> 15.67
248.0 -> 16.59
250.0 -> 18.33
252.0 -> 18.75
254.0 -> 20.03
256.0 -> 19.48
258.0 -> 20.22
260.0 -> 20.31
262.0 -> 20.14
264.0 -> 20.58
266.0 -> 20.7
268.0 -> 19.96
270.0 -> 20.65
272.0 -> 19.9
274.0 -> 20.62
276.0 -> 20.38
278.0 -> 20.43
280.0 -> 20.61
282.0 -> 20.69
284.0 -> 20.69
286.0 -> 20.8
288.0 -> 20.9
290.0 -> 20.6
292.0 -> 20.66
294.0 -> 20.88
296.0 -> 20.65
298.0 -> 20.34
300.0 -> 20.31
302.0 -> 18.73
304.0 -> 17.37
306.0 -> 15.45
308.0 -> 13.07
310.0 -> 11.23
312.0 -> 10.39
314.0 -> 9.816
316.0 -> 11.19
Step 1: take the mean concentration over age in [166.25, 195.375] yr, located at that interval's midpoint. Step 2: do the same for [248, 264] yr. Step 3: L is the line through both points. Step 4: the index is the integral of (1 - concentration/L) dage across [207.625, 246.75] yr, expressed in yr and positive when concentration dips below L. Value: 7.4 yr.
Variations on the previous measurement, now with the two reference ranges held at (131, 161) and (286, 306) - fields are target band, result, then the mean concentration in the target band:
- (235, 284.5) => 2.49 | 18.2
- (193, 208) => -4.84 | 23.7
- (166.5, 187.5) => -3.93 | 20.7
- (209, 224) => -2.13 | 20.8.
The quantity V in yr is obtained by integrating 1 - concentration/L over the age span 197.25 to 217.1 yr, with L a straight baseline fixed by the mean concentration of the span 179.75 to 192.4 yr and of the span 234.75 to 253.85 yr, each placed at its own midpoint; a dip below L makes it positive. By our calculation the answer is -3.9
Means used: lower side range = 21.7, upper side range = 14.6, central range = 22.9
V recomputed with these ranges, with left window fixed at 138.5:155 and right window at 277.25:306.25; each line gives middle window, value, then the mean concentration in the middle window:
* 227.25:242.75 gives 5.9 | 12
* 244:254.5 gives 1.1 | 17.4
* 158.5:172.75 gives 1.3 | 16.9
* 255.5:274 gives -0.5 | 20.3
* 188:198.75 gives -2.6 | 23.6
